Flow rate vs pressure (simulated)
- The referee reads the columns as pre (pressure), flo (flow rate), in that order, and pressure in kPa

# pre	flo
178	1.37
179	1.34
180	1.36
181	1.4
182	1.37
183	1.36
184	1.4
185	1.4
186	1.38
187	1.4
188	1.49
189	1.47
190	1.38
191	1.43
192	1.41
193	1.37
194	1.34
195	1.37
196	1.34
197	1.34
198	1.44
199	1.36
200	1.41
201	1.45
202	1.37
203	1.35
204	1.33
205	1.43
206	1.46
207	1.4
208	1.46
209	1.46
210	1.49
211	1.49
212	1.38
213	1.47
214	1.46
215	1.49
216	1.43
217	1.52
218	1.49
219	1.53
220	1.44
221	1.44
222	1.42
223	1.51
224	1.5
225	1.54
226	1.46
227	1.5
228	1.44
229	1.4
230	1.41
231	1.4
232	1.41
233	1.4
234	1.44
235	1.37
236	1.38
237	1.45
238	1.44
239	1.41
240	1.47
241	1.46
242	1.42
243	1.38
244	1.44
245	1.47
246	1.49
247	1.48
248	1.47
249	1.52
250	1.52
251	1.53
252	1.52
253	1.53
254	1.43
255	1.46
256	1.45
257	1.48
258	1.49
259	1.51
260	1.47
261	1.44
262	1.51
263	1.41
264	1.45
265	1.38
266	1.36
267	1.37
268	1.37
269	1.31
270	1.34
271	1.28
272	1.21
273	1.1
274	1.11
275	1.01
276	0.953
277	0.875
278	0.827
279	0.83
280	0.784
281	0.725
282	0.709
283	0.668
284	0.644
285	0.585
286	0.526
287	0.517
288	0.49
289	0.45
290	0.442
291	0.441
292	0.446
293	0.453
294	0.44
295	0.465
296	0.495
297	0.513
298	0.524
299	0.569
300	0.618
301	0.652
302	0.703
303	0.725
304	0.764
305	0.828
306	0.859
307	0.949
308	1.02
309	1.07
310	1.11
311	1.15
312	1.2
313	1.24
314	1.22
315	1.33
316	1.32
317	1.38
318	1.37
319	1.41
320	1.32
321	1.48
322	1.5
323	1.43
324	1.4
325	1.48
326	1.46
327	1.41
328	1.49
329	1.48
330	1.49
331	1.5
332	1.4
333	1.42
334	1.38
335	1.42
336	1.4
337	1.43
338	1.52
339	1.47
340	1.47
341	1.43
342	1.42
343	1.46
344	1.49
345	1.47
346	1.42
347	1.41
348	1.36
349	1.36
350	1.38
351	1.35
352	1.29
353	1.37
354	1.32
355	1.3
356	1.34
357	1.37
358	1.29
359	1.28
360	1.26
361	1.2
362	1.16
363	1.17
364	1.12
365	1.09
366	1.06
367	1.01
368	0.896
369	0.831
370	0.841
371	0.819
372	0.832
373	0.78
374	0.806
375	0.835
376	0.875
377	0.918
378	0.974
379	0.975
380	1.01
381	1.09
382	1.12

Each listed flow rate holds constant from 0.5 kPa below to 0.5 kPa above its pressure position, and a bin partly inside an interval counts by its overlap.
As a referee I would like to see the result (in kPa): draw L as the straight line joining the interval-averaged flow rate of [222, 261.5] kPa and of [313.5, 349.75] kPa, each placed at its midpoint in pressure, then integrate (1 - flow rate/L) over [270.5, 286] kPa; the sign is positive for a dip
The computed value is 6.10 kPa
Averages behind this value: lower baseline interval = 1.46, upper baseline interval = 1.42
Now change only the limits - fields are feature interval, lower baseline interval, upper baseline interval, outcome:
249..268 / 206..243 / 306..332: -0.8 kPa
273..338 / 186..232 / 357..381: 9.3 kPa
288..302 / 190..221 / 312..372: 8.8 kPa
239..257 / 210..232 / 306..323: -0.9 kPa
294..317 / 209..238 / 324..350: 9.0 kPa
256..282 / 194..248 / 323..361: 3.7 kPa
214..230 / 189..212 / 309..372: -0.9 kPa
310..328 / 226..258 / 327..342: 1.2 kPa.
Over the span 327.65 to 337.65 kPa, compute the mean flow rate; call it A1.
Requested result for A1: 1.44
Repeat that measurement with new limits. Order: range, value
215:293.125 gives 1.25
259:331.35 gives 1.03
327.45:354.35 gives 1.42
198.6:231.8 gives 1.45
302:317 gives 1.06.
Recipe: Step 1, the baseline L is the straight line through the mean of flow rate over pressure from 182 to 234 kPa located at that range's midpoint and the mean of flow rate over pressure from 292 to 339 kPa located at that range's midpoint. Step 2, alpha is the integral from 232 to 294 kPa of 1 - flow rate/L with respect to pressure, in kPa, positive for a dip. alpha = 5.3 kPa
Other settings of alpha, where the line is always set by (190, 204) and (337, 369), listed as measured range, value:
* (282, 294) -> 7.3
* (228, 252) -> -1.5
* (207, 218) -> -0.7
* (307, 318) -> 1.0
